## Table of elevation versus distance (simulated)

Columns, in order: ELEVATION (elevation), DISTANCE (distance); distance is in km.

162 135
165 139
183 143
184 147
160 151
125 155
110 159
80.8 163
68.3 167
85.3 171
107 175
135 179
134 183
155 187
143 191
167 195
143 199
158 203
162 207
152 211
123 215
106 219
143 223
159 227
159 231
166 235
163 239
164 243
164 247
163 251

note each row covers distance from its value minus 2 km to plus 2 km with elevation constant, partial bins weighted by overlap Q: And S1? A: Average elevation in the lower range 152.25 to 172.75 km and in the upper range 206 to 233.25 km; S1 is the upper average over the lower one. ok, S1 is 1.5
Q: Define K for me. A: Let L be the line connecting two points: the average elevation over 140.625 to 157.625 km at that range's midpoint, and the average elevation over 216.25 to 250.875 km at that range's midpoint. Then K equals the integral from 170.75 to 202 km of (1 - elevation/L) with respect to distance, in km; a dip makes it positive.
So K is 4.0 km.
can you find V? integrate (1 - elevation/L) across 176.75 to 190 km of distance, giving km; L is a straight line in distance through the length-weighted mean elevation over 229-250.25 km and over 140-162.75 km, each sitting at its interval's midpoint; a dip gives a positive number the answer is 1.07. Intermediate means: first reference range 147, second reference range 163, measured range 141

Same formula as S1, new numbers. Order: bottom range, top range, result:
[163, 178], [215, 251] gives 1.70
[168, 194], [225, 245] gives 1.29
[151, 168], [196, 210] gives 1.47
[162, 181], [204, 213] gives 1.64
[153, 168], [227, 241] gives 1.66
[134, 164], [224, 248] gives 1.09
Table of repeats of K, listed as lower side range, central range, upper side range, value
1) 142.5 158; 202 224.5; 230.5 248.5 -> 3.0 km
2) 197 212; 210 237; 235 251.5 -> 2.6 km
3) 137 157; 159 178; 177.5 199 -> 7.9 km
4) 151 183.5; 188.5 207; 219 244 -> -3.4 km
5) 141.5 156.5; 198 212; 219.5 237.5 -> 0.1 km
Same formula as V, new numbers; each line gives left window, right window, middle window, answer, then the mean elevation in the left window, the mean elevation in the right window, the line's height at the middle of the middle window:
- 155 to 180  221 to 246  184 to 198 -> -3.8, 98.4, 159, 120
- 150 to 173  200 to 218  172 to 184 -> -0.3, 103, 146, 118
